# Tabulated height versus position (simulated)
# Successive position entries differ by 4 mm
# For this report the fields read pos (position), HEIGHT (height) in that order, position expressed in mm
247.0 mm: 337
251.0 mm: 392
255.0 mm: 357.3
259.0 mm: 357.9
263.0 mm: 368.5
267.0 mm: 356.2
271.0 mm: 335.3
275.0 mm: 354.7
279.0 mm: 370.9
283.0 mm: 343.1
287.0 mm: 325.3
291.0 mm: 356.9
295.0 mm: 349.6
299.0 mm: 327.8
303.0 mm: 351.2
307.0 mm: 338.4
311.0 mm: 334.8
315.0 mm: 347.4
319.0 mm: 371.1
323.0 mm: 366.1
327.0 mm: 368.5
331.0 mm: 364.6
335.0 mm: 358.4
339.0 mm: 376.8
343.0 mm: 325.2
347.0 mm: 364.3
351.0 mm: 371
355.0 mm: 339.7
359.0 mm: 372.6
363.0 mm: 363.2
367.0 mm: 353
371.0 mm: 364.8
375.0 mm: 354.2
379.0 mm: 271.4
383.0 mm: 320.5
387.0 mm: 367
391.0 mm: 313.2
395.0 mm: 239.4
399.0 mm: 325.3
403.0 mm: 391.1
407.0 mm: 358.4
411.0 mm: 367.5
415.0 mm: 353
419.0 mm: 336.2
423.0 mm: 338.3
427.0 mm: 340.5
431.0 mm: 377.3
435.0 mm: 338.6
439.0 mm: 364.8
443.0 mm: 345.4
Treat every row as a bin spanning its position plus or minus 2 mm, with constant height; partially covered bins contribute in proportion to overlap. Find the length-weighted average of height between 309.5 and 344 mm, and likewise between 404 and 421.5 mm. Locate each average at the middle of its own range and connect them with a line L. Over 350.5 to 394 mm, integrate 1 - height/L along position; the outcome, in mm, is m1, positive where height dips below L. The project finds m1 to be 1.9 mm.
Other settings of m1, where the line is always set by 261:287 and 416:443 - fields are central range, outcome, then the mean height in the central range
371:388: 1.0 mm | 330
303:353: -0.8 mm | 357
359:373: -0.5 mm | 362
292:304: 0.3 mm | 343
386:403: 1.6 mm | 317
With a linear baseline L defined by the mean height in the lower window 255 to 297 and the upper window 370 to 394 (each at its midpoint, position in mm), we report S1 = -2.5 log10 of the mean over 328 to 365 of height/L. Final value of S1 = -0.077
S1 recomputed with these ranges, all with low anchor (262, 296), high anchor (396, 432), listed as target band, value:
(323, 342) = -0.04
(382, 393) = 0.05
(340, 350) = 0.00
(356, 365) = -0.04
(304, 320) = 0.01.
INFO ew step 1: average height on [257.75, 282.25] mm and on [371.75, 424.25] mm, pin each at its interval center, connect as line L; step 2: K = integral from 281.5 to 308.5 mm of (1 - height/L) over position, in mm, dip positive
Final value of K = 0.8 mm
